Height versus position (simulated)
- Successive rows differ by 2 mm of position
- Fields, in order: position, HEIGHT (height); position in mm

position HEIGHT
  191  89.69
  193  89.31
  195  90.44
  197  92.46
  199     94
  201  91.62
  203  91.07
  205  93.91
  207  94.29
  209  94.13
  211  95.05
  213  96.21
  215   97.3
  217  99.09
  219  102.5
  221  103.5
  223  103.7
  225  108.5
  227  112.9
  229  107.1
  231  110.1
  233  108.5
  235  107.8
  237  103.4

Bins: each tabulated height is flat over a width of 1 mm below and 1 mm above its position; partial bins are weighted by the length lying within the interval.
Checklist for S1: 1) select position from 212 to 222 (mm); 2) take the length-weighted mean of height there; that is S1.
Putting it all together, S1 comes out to 99.7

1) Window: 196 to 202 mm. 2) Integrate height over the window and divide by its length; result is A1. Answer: 92.7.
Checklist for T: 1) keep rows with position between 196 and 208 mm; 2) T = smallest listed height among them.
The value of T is 91.07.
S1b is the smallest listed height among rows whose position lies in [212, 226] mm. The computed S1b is 96.21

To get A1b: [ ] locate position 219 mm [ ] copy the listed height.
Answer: 102.5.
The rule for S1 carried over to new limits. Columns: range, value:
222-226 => 106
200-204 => 91.3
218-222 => 103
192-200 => 91.6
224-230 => 110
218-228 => 106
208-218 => 96.4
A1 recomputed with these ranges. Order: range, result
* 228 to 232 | 109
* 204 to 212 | 94.3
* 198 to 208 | 93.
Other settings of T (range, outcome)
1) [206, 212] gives 94.13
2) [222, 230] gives 103.7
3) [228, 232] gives 107.1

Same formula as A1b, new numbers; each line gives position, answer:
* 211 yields 95.05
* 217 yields 99.09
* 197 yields 92.46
